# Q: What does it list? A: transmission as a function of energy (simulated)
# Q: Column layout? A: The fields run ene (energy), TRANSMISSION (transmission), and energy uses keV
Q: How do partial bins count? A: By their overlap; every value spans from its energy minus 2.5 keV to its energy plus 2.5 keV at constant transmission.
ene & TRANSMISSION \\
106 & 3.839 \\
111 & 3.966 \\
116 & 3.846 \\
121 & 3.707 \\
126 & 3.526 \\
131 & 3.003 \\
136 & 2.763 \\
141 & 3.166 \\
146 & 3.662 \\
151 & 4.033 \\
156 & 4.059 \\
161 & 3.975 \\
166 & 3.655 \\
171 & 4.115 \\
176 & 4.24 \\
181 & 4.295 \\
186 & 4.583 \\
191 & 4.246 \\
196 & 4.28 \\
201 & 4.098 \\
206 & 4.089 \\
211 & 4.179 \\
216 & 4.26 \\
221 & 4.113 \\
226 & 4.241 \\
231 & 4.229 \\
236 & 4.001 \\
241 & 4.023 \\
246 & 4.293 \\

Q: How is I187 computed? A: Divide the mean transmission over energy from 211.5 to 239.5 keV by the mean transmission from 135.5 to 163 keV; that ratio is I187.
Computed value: 1.14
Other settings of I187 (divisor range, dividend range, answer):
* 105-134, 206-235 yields 1.15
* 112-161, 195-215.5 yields 1.17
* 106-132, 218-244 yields 1.13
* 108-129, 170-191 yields 1.15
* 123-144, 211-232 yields 1.34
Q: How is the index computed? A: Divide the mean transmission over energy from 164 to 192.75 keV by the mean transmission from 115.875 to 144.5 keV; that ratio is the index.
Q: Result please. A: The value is 1.27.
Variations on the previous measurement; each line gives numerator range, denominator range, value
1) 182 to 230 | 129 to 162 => 1.21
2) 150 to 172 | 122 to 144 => 1.25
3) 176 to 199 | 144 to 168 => 1.12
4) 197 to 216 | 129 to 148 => 1.32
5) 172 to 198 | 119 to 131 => 1.24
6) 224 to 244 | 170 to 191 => 0.96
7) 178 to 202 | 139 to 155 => 1.17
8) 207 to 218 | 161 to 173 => 1.08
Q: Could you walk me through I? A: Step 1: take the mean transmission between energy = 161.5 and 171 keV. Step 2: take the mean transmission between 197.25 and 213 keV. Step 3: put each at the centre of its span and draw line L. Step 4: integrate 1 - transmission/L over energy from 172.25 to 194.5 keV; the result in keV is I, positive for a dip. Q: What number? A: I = -2.0 keV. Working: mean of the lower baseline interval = 3.84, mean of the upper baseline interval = 4.13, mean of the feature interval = 4.33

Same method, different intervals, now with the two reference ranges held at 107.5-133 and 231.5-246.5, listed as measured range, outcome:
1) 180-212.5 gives -2.69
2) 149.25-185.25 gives -2.48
